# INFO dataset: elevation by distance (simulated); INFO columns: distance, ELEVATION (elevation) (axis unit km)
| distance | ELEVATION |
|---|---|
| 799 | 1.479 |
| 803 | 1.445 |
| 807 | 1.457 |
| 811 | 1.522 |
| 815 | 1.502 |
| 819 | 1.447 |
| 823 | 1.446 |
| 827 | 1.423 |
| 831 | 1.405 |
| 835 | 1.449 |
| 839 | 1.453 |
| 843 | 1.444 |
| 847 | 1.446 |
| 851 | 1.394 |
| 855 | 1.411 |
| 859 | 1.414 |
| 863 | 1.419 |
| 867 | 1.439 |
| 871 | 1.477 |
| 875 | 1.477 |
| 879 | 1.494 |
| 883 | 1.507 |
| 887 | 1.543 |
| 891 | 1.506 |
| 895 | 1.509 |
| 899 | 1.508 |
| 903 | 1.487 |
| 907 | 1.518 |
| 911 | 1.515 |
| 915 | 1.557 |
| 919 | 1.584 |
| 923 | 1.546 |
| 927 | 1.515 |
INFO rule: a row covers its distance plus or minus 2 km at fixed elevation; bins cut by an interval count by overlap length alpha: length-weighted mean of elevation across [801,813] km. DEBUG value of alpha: 1.47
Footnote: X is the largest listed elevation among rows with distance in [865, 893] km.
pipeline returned 1.543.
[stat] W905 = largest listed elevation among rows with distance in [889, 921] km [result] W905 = 1.584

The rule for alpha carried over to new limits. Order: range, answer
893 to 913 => 1.51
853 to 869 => 1.42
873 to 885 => 1.49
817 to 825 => 1.45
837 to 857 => 1.43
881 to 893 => 1.52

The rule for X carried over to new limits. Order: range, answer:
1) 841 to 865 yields 1.446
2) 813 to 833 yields 1.502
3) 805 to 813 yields 1.522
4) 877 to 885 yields 1.507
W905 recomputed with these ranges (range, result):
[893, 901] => 1.509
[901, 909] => 1.518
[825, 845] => 1.453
